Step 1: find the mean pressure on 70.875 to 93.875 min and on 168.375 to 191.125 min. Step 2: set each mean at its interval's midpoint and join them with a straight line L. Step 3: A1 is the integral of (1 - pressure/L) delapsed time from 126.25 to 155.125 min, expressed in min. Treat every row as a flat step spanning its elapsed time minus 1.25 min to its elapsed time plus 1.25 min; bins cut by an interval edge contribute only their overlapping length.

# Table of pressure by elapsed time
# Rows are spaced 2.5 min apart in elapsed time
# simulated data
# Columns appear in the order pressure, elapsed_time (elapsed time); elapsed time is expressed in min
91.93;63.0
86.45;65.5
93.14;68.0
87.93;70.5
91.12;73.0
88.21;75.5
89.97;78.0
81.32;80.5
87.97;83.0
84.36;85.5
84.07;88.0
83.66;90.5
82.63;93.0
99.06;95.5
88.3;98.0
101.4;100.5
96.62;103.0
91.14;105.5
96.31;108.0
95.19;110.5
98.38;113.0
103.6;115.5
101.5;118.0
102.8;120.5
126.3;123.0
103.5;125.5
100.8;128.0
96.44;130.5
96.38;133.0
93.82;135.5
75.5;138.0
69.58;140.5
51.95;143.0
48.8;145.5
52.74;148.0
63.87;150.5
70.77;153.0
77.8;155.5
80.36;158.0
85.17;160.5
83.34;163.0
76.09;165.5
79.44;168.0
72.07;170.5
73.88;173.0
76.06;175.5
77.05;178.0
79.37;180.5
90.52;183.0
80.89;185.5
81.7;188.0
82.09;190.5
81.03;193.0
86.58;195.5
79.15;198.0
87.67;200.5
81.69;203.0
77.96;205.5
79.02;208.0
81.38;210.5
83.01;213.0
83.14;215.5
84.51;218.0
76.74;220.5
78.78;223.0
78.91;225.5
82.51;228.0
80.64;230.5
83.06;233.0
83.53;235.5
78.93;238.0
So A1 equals 2.4 min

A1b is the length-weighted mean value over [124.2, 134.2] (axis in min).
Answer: 99.4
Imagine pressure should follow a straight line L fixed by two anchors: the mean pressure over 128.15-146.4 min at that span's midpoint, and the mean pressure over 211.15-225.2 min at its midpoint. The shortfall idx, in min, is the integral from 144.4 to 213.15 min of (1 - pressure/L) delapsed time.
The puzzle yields 1.9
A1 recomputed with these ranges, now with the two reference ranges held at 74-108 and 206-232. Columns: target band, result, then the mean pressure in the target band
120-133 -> -2.7 min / 105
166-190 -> 1.3 min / 79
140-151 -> 3.8 min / 56.1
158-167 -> 0.4 min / 81.3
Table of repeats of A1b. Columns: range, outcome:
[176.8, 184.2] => 82.3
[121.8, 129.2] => 110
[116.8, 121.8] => 102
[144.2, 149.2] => 50.8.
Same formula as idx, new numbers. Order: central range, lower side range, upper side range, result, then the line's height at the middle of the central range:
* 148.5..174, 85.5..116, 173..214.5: 2.9 min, 85.3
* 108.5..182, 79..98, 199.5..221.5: 0.8 min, 84.2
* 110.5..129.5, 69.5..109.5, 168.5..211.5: -3.9 min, 86.9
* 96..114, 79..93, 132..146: -3.4 min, 80.4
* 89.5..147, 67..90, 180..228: -3.8 min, 85.6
